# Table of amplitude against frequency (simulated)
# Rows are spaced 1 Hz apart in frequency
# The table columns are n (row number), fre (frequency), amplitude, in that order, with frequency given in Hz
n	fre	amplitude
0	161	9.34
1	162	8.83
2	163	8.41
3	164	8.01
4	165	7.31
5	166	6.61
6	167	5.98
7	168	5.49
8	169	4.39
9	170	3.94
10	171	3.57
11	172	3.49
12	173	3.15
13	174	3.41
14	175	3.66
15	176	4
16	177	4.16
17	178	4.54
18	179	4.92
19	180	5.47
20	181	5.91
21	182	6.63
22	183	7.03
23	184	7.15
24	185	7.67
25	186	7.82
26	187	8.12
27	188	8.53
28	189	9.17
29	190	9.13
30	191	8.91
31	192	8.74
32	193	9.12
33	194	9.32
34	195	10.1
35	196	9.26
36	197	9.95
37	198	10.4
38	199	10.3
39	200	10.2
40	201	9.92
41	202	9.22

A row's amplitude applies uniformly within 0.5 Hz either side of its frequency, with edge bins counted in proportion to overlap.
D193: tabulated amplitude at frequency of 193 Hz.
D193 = 9.12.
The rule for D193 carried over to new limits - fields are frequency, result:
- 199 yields 10.3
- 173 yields 3.15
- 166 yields 6.61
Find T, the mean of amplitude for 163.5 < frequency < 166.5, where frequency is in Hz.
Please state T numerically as 7.31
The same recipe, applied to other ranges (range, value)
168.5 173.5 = 3.71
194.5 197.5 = 9.77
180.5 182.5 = 6.27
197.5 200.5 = 10.3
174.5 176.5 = 3.83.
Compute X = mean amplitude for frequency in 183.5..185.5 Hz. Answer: 7.41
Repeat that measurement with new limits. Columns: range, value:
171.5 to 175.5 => 3.43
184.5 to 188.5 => 8.04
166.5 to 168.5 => 5.74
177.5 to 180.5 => 4.98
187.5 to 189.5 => 8.85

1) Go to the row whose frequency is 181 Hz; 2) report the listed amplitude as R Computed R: 5.91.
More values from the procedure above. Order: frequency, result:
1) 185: 7.67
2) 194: 9.32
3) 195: 10.1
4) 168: 5.49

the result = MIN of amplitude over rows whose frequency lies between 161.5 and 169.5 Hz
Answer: 4.39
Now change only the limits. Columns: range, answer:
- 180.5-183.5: 5.91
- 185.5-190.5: 7.82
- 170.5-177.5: 3.15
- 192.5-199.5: 9.12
